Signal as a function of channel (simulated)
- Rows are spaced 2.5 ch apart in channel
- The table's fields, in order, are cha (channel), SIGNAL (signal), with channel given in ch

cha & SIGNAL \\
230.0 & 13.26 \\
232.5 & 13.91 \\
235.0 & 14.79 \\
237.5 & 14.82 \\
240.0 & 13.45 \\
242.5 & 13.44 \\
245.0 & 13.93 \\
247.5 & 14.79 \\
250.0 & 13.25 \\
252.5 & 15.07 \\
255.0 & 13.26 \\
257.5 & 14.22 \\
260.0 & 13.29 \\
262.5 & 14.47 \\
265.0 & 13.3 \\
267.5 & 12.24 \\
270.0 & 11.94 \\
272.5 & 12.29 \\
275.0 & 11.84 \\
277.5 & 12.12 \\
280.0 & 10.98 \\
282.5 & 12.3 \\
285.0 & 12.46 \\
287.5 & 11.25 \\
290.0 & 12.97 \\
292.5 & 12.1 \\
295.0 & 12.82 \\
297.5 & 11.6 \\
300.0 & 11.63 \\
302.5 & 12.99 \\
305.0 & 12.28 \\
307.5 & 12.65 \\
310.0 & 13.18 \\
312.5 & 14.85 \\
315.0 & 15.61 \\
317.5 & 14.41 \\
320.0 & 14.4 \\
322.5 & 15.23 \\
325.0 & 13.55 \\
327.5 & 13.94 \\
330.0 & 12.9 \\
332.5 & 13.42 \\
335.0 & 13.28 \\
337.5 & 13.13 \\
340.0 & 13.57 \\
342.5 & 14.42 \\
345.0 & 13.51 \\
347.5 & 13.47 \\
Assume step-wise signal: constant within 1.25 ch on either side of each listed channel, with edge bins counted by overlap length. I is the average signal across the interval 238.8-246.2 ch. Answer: 13.6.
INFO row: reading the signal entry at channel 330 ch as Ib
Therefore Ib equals 12.9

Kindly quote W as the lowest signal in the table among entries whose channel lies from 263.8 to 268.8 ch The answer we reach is 12.24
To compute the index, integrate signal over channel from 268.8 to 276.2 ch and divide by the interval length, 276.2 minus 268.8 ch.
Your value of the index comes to 12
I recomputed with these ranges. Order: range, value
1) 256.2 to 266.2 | 13.8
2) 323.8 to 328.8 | 13.7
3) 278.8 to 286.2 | 11.9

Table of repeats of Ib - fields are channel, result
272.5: 12.29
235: 14.79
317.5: 14.41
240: 13.45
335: 13.28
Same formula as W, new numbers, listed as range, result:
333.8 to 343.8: 13.13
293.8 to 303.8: 11.6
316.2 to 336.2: 12.9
